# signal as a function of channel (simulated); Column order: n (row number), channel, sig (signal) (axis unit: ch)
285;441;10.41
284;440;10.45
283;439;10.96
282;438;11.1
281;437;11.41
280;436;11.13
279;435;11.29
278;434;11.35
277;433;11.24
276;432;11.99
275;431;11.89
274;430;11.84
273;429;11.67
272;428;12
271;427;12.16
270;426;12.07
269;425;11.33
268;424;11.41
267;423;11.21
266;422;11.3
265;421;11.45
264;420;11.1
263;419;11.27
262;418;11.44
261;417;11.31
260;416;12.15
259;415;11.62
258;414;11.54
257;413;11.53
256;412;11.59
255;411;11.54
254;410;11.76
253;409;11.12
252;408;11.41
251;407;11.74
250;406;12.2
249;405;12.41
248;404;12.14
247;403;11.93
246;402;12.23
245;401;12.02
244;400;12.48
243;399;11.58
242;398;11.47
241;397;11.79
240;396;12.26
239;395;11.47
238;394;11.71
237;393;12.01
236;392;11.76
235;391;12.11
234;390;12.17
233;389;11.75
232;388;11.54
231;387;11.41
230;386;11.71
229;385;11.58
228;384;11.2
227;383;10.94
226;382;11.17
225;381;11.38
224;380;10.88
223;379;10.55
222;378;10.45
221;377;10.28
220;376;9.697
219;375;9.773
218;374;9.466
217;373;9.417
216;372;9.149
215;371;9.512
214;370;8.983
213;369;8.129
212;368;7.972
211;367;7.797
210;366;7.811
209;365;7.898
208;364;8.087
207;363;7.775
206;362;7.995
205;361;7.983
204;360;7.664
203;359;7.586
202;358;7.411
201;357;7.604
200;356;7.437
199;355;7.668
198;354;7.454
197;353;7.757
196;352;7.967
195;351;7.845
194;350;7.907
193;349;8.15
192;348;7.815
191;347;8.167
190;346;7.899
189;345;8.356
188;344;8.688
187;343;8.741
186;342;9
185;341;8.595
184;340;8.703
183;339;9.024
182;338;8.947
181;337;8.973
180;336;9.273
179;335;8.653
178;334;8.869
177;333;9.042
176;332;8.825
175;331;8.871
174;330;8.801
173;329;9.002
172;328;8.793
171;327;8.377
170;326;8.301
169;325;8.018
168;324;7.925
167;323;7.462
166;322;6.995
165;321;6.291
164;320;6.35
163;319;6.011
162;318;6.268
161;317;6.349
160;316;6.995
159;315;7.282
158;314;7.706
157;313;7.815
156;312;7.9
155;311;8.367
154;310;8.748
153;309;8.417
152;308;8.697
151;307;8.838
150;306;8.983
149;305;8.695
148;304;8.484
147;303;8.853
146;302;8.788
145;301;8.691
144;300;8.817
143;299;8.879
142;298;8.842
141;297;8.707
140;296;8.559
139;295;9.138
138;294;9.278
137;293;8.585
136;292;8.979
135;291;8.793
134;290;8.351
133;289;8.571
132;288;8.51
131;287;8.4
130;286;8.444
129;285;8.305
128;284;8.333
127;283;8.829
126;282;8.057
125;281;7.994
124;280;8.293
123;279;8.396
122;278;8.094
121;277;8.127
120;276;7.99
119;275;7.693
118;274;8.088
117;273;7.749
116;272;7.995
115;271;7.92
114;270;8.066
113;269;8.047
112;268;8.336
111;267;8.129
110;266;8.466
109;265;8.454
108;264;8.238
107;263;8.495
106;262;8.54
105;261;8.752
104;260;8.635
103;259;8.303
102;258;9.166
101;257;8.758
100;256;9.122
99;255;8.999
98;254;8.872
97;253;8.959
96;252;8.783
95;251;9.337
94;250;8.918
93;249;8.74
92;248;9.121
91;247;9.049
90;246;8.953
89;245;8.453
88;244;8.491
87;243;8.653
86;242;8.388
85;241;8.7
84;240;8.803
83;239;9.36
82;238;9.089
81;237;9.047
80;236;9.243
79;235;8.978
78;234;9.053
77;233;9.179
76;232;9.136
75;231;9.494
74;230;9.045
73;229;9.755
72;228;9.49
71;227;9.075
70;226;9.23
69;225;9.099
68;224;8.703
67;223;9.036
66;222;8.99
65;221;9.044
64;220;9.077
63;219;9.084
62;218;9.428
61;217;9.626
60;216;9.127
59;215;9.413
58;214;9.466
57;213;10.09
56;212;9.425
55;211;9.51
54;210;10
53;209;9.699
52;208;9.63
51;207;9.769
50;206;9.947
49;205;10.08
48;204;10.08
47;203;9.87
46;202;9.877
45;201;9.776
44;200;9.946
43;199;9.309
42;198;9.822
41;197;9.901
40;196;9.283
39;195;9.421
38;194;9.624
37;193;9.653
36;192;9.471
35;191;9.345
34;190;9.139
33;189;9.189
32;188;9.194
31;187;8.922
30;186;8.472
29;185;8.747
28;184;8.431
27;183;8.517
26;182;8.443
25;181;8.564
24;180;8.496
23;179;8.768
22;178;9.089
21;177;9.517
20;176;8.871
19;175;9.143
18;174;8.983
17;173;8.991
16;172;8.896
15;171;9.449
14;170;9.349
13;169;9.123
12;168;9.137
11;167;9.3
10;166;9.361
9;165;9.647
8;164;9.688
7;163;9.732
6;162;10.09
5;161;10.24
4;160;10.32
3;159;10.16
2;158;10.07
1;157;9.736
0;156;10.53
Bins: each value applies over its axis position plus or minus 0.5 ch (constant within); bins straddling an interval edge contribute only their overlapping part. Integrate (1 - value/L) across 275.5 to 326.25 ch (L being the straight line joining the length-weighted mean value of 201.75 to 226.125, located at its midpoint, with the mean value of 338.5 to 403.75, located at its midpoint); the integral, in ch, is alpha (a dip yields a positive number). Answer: 7.5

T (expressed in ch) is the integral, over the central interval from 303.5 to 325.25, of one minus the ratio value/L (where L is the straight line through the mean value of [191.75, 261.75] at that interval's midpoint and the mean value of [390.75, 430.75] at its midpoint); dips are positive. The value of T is 5.76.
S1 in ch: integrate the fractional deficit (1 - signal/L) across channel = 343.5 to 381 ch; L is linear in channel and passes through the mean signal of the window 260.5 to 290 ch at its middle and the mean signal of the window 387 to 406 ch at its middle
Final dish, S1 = 8.3 ch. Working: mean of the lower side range 8.25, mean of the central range 8.5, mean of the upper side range 11.9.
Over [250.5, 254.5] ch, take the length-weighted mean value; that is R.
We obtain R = 8.99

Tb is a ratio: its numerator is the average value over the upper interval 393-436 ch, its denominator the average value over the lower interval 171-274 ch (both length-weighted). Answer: 1.3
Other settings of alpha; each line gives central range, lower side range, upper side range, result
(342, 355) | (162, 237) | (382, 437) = 3.4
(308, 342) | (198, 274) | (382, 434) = 7.6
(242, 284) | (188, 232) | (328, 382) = 3.2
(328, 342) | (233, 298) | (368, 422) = 1.5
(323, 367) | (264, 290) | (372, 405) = 7.9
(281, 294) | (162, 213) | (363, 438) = 2.1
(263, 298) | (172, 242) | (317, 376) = 1.4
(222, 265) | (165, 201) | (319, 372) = -0.7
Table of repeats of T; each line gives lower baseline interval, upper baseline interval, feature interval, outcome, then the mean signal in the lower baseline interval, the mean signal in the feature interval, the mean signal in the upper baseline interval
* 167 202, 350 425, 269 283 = 2.37 ch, 9.16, 8.06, 10.4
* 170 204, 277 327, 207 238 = -1.48 ch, 9.2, 9.31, 8.17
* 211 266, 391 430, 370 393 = 0.96 ch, 9.01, 10.8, 11.7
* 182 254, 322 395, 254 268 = 0.90 ch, 9.24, 8.62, 9.13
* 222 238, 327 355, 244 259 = 0.21 ch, 9.16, 8.91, 8.5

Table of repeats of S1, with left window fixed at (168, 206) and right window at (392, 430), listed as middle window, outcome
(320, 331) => 2.87 ch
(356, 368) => 3.65 ch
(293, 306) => 2.08 ch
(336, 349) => 2.81 ch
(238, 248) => 1.08 ch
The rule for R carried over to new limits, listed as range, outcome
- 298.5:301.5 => 8.8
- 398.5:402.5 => 12.1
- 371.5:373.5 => 9.28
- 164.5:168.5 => 9.36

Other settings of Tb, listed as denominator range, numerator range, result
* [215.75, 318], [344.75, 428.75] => 1.19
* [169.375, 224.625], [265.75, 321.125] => 0.88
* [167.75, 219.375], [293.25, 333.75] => 0.88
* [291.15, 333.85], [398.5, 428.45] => 1.42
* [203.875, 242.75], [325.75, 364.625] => 0.89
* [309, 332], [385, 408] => 1.54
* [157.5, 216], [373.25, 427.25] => 1.22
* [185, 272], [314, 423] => 1.05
